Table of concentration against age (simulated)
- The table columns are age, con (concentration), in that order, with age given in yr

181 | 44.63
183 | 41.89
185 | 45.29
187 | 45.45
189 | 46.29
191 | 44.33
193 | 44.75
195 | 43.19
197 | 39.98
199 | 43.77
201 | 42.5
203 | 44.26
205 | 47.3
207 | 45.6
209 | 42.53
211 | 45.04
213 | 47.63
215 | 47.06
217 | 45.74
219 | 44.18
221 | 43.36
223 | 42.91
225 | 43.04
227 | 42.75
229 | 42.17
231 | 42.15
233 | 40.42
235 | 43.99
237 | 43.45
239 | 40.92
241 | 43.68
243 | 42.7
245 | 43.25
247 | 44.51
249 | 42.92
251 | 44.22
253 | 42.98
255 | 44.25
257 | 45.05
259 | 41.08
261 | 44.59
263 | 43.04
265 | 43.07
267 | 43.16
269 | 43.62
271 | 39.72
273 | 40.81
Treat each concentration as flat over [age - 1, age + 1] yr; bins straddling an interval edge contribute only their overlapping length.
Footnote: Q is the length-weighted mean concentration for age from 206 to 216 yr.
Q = 45.6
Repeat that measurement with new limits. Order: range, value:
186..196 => 44.8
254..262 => 43.7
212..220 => 46.2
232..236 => 42.2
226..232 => 42.4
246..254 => 43.7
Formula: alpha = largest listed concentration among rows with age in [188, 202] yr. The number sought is 46.29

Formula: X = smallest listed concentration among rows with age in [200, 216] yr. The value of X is 42.5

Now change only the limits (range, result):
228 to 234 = 40.42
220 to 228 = 42.75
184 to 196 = 43.19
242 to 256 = 42.7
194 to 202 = 39.98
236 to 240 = 40.92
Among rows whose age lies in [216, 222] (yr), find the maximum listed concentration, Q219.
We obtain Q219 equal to 45.74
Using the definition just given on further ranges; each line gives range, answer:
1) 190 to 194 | 44.75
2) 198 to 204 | 44.26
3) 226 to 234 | 42.75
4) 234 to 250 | 44.51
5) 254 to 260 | 45.05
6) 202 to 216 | 47.63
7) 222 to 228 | 43.04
